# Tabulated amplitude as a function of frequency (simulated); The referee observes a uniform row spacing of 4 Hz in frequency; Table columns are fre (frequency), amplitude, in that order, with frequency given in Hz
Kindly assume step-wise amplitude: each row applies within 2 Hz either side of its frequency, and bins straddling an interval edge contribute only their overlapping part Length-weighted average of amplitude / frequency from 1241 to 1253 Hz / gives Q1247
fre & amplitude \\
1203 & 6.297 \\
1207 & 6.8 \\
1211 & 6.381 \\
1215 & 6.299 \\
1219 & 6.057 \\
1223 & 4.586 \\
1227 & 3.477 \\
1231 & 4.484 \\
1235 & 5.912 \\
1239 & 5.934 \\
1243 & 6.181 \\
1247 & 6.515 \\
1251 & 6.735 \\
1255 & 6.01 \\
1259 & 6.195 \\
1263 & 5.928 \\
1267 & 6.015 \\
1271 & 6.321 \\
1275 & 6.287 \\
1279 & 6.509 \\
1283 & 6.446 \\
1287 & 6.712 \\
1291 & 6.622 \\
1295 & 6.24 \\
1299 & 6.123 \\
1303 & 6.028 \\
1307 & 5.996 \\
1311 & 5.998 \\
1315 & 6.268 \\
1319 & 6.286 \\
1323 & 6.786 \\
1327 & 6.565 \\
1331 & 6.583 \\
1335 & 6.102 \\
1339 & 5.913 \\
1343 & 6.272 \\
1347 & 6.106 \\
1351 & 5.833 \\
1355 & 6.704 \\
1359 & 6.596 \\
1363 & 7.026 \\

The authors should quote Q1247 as 6.48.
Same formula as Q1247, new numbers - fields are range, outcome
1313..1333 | 6.5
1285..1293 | 6.67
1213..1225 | 5.65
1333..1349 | 6.1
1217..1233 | 4.65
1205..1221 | 6.38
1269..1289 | 6.46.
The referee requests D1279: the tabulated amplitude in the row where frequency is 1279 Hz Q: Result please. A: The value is 6.509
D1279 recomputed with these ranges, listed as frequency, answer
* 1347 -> 6.106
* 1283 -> 6.446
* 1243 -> 6.181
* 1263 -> 5.928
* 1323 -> 6.786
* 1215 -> 6.299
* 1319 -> 6.286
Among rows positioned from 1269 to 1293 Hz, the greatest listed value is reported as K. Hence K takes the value 6.712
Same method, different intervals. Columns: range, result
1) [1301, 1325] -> 6.786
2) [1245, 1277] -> 6.735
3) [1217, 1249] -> 6.515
